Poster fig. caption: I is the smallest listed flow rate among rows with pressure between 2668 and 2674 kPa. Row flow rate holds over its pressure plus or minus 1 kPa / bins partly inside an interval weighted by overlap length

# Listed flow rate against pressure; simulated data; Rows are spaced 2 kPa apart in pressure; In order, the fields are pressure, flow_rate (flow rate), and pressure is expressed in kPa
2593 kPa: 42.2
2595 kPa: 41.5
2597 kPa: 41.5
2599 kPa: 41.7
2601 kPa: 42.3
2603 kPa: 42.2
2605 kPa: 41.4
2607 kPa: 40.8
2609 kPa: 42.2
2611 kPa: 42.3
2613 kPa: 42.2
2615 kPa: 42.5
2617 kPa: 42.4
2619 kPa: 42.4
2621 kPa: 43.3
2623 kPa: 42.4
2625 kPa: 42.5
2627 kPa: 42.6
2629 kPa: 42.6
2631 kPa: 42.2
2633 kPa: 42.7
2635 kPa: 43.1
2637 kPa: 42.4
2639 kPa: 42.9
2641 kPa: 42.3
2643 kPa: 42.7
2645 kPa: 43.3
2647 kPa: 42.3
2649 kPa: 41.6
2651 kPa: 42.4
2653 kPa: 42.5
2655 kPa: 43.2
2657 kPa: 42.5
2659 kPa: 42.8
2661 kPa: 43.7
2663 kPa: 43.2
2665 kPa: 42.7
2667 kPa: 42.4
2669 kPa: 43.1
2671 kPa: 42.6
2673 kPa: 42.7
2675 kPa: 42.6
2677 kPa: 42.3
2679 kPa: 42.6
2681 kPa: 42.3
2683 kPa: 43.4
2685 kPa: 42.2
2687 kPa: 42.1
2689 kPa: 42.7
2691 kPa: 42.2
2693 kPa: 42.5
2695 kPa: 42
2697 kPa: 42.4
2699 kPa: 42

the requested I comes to 42.6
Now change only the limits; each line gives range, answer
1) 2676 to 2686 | 42.2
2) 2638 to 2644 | 42.3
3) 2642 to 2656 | 41.6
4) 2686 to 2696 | 42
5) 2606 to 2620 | 40.8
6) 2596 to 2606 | 41.4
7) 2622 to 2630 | 42.4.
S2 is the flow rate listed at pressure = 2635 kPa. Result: 43.1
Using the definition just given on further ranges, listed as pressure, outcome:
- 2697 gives 42.4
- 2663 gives 43.2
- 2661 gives 43.7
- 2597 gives 41.5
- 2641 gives 42.3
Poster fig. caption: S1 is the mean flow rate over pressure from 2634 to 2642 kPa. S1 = 42.7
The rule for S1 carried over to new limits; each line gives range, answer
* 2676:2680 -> 42.5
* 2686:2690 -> 42.4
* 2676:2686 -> 42.6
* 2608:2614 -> 42.2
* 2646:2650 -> 42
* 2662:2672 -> 42.8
